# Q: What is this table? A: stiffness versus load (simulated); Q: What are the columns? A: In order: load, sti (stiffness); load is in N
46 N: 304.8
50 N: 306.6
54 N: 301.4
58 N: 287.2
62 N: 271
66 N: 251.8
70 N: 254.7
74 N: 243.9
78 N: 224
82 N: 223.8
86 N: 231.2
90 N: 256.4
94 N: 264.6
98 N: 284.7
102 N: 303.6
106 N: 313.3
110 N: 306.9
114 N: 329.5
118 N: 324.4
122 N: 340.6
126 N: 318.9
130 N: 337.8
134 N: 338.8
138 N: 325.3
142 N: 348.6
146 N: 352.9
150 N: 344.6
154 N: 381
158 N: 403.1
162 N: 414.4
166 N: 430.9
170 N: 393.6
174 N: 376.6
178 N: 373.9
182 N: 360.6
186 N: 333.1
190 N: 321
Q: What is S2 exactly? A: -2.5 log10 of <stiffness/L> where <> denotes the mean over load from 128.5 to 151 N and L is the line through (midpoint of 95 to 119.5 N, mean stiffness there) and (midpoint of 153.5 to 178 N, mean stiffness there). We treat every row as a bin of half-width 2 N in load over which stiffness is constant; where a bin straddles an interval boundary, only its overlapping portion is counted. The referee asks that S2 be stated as 0.05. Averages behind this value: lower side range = 308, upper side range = 399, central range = 341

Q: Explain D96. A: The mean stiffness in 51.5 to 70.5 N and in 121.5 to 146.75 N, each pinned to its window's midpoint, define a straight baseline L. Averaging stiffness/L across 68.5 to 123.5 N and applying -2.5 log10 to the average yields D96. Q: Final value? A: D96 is 0.10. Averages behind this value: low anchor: 276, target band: 278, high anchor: 337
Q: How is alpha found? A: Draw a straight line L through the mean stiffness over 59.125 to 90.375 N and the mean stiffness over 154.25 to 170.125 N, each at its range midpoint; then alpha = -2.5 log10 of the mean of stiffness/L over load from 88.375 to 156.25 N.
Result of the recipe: 0.04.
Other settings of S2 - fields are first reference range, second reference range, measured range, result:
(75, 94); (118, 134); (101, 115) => -0.08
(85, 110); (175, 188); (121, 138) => -0.08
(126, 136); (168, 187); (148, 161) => -0.08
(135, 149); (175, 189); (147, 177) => -0.12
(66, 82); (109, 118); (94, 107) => 0.00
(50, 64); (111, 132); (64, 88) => 0.25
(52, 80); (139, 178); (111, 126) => 0.00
